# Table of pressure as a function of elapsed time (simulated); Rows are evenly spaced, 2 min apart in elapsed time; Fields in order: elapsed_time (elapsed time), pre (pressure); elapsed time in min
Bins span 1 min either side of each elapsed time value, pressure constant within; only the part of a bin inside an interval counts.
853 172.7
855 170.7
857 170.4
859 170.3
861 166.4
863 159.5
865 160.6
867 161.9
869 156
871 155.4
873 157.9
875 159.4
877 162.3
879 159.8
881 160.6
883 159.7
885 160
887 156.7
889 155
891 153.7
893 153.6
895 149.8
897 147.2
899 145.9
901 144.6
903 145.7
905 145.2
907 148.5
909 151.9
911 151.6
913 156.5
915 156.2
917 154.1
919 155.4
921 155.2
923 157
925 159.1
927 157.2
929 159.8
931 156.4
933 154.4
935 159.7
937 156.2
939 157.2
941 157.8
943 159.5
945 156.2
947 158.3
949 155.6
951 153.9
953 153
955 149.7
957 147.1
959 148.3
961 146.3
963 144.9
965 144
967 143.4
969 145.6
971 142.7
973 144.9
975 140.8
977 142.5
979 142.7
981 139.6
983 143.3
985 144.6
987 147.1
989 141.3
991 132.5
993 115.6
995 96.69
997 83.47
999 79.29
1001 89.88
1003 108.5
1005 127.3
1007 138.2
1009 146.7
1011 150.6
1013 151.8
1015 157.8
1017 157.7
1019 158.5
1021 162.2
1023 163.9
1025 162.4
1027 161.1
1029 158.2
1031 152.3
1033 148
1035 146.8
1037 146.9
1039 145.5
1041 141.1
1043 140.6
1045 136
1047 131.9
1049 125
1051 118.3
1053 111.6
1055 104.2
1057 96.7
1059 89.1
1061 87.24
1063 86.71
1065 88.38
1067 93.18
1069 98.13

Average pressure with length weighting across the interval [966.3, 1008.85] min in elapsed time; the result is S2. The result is 128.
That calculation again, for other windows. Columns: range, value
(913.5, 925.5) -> 156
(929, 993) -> 148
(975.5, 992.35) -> 141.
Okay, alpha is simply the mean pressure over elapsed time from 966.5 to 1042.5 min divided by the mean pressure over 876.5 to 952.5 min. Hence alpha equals 0.9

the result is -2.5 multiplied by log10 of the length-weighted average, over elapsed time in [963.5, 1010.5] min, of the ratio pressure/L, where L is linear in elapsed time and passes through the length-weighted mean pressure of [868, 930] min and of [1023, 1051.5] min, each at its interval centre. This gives 0.15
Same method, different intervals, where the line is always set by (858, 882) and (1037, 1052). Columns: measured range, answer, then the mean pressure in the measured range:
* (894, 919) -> 0.04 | 150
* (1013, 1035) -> -0.14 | 157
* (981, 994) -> 0.05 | 138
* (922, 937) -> -0.04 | 158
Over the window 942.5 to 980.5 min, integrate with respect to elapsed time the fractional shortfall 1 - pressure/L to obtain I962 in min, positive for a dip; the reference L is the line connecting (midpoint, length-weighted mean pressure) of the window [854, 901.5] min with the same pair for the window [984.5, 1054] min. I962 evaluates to -0.7 min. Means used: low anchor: 158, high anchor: 136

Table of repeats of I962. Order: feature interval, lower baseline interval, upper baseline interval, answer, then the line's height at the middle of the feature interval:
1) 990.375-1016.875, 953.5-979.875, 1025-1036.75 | 4.9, 150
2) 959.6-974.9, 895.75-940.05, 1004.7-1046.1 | 0.8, 152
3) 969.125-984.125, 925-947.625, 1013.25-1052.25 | 1.1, 154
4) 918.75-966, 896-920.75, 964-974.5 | -2.4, 147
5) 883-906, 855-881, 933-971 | 1.1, 159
